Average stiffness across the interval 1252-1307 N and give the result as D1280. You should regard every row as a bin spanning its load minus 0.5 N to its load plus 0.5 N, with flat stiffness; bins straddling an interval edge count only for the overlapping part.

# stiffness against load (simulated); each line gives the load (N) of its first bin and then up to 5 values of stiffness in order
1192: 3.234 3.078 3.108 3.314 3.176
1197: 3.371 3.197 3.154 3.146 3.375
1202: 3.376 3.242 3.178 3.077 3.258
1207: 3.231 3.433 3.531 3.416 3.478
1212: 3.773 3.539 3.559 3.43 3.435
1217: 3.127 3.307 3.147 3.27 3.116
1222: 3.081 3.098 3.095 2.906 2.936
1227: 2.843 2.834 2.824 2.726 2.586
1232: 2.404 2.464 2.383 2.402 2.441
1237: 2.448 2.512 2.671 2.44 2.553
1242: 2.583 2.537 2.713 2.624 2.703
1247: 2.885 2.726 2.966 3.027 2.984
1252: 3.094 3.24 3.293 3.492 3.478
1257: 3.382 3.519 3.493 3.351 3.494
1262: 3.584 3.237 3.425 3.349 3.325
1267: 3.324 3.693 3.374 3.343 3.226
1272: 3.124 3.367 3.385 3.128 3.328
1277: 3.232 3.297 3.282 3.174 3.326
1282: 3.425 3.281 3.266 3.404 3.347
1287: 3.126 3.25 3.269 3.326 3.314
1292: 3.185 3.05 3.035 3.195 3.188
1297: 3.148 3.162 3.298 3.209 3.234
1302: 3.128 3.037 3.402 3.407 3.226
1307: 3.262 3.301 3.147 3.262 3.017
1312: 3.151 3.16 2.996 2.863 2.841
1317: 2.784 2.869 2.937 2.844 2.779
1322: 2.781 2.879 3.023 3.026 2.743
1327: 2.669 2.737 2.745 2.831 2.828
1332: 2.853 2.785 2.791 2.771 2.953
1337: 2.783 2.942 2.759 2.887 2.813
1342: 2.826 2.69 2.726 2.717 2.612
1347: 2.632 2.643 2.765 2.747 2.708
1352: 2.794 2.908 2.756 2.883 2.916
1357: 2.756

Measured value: 3.3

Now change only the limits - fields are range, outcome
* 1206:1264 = 3.04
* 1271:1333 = 3.11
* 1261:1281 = 3.33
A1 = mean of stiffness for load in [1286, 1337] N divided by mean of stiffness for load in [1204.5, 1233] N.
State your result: 0.96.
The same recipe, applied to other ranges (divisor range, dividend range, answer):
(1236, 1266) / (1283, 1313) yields 1.06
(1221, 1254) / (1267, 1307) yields 1.18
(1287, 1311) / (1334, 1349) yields 0.86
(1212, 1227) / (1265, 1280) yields 1.03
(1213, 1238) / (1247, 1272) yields 1.13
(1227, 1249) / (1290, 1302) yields 1.22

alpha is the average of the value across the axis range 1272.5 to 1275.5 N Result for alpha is 3.29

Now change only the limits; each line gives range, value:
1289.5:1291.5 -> 3.32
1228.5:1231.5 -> 2.71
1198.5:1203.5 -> 3.26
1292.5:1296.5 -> 3.12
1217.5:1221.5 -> 3.21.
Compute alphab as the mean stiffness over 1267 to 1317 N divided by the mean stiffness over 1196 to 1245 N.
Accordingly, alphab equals 1.07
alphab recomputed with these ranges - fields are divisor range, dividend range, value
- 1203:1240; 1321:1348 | 0.93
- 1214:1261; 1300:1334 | 1.02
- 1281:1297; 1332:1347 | 0.86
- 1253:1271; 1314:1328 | 0.84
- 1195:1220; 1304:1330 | 0.90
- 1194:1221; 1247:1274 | 0.99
